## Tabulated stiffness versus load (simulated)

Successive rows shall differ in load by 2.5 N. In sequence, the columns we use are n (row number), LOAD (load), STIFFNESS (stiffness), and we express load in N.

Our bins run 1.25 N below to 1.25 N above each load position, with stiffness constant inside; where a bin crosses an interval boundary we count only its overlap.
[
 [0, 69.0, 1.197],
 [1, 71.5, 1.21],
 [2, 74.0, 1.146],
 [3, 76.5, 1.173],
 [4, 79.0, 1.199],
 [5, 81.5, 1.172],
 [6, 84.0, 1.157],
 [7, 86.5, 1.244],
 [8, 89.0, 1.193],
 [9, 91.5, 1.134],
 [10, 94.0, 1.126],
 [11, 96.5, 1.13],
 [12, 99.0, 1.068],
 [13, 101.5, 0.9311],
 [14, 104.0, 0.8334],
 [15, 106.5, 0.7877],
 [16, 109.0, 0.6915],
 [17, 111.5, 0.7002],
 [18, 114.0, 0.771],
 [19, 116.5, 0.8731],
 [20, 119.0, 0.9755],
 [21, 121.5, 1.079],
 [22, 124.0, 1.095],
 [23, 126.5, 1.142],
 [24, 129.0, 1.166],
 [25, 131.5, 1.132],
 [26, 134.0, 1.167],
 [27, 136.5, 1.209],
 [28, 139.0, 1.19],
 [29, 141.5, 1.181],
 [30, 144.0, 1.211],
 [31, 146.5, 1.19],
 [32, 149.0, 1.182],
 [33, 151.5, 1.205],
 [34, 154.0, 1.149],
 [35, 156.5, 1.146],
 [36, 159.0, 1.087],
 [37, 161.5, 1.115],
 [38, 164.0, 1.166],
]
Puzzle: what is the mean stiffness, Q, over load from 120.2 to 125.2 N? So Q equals 1.09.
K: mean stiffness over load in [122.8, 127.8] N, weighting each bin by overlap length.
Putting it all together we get 1.12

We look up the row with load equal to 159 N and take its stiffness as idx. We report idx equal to 1.087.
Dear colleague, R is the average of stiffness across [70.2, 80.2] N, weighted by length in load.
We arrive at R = 1.18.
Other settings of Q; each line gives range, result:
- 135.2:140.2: 1.2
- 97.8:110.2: 0.862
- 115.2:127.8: 1.03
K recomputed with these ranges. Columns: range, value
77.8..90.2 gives 1.19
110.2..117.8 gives 0.782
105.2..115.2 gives 0.738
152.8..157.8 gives 1.15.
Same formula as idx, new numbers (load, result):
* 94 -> 1.126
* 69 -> 1.197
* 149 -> 1.182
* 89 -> 1.193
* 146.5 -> 1.19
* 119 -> 0.9755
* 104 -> 0.8334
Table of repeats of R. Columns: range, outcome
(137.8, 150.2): 1.19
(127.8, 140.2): 1.17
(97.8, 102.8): 0.997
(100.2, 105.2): 0.885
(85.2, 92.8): 1.19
